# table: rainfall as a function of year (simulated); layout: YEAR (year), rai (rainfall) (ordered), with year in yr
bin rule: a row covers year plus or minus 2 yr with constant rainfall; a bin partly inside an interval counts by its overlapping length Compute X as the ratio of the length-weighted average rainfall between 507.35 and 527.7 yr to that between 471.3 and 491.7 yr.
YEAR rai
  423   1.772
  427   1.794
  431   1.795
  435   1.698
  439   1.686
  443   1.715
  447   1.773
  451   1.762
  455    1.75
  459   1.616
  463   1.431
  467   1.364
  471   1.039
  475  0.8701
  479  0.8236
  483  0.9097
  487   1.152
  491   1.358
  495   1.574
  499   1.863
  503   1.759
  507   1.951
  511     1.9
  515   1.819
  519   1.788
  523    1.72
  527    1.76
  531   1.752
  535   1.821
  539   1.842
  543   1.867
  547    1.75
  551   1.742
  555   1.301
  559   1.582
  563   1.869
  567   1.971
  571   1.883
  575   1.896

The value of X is 1.81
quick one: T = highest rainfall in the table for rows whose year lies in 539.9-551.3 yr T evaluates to 1.867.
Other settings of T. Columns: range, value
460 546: 1.951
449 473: 1.762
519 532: 1.788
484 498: 1.574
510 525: 1.9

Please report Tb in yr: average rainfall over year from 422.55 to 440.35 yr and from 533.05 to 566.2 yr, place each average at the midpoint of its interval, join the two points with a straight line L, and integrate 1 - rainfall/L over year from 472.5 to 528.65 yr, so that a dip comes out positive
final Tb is 7.30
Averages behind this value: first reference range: 1.75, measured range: 1.51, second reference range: 1.73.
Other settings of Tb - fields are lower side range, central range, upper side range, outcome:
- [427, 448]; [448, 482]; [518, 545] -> 8.14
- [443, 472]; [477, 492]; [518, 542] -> 5.52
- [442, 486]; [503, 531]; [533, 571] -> -3.83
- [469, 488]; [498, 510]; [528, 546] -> -4.86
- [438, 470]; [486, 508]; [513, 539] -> 1.32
